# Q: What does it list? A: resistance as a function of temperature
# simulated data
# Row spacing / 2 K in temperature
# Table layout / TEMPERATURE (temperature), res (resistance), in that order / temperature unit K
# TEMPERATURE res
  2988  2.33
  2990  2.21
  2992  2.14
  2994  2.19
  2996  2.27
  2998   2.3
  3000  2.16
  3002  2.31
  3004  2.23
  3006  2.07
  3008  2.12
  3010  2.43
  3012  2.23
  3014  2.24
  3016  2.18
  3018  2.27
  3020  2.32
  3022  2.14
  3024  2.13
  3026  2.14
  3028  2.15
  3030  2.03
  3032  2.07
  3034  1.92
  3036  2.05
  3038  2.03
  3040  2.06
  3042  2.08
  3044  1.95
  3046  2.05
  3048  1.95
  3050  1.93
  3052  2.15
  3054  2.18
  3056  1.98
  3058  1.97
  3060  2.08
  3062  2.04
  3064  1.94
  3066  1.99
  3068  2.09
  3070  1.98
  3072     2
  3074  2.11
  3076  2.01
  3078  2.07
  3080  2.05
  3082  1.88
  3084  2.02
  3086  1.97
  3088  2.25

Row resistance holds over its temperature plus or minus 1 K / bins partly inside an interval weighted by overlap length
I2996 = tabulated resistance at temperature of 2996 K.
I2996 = 2.27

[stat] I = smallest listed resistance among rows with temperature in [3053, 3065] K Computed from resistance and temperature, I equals 1.94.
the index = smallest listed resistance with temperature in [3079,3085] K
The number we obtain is 1.88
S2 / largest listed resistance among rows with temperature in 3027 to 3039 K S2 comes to 2.15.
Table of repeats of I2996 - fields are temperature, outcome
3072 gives 2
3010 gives 2.43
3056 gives 1.98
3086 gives 1.97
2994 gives 2.19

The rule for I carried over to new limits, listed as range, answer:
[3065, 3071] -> 1.98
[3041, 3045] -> 1.95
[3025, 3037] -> 1.92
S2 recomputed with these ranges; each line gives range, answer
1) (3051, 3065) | 2.18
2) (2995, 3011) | 2.43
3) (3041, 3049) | 2.08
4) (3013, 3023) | 2.32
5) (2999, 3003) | 2.31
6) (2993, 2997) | 2.27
